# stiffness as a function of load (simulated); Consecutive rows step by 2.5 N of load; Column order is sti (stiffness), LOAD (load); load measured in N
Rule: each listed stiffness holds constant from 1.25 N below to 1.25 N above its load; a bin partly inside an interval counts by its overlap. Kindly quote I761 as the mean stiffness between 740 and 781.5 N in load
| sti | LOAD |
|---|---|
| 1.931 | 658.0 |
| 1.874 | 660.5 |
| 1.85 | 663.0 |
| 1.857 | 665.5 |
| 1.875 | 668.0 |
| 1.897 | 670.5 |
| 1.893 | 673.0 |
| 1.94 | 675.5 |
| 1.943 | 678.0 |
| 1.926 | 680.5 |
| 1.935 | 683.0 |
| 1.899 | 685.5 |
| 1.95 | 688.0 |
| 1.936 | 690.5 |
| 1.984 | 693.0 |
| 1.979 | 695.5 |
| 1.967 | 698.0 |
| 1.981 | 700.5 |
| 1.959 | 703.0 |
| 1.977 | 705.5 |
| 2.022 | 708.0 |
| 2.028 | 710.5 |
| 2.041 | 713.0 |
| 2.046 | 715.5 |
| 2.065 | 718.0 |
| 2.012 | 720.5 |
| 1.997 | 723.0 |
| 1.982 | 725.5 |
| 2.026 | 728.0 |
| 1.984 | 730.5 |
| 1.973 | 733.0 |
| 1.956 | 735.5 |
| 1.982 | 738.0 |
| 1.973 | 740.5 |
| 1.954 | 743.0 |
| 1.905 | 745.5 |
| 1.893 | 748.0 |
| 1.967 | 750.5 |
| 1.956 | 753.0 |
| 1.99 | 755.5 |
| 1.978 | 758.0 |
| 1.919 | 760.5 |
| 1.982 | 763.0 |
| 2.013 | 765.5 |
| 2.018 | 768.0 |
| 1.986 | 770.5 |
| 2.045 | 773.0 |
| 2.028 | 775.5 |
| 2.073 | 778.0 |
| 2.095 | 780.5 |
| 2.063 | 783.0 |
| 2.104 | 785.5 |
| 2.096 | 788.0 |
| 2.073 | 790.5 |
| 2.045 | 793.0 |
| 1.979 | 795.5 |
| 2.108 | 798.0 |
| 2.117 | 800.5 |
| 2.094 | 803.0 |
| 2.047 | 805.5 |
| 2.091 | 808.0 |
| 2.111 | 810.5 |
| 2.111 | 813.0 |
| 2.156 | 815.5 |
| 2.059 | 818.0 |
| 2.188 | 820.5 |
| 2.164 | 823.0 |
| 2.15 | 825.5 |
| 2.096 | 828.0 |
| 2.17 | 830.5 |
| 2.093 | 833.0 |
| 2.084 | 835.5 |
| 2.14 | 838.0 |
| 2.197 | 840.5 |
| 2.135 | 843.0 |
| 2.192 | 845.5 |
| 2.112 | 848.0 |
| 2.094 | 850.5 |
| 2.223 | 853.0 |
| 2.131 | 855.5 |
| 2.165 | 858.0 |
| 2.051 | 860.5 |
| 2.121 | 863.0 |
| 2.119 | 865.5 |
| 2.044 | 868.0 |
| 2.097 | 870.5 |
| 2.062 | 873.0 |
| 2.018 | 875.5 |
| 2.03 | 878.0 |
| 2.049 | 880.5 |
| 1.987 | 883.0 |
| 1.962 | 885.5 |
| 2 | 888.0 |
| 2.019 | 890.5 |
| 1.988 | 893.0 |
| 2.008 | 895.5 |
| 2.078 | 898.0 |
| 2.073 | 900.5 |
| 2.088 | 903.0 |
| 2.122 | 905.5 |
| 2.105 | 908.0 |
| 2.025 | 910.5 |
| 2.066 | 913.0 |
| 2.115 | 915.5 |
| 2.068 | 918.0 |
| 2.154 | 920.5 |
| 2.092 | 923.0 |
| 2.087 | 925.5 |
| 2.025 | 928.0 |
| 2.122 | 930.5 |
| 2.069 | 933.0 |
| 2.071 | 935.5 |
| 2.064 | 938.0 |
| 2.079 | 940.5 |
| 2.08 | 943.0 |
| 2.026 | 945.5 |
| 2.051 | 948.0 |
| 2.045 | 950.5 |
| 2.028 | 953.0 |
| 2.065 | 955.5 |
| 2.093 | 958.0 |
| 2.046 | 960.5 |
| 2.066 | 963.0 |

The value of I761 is 1.99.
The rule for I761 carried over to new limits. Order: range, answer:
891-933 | 2.07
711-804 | 2.01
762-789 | 2.05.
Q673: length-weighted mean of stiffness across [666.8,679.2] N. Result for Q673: 1.91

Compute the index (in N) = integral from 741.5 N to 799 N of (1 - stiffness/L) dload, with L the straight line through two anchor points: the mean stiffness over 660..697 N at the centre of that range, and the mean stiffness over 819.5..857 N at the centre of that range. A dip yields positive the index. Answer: 1.03 N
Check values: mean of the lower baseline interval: 1.92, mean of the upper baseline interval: 2.14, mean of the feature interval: 2.01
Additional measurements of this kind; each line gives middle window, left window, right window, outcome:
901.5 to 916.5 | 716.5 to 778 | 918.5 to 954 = -0.20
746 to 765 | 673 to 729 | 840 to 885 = 0.60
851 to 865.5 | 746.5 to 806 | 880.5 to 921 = -0.65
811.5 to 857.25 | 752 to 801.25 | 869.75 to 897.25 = -2.55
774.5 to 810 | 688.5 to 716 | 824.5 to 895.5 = -0.47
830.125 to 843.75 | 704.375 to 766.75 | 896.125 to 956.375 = -0.68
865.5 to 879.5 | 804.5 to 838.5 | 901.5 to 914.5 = 0.27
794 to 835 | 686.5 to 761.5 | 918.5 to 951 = -1.77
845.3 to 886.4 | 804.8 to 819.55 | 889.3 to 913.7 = -0.20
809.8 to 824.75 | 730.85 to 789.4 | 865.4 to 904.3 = -0.87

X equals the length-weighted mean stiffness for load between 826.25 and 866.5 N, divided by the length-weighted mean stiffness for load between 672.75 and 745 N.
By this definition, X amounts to 1.08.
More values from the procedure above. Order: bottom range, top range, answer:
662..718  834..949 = 1.07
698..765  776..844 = 1.06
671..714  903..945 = 1.06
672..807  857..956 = 1.03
